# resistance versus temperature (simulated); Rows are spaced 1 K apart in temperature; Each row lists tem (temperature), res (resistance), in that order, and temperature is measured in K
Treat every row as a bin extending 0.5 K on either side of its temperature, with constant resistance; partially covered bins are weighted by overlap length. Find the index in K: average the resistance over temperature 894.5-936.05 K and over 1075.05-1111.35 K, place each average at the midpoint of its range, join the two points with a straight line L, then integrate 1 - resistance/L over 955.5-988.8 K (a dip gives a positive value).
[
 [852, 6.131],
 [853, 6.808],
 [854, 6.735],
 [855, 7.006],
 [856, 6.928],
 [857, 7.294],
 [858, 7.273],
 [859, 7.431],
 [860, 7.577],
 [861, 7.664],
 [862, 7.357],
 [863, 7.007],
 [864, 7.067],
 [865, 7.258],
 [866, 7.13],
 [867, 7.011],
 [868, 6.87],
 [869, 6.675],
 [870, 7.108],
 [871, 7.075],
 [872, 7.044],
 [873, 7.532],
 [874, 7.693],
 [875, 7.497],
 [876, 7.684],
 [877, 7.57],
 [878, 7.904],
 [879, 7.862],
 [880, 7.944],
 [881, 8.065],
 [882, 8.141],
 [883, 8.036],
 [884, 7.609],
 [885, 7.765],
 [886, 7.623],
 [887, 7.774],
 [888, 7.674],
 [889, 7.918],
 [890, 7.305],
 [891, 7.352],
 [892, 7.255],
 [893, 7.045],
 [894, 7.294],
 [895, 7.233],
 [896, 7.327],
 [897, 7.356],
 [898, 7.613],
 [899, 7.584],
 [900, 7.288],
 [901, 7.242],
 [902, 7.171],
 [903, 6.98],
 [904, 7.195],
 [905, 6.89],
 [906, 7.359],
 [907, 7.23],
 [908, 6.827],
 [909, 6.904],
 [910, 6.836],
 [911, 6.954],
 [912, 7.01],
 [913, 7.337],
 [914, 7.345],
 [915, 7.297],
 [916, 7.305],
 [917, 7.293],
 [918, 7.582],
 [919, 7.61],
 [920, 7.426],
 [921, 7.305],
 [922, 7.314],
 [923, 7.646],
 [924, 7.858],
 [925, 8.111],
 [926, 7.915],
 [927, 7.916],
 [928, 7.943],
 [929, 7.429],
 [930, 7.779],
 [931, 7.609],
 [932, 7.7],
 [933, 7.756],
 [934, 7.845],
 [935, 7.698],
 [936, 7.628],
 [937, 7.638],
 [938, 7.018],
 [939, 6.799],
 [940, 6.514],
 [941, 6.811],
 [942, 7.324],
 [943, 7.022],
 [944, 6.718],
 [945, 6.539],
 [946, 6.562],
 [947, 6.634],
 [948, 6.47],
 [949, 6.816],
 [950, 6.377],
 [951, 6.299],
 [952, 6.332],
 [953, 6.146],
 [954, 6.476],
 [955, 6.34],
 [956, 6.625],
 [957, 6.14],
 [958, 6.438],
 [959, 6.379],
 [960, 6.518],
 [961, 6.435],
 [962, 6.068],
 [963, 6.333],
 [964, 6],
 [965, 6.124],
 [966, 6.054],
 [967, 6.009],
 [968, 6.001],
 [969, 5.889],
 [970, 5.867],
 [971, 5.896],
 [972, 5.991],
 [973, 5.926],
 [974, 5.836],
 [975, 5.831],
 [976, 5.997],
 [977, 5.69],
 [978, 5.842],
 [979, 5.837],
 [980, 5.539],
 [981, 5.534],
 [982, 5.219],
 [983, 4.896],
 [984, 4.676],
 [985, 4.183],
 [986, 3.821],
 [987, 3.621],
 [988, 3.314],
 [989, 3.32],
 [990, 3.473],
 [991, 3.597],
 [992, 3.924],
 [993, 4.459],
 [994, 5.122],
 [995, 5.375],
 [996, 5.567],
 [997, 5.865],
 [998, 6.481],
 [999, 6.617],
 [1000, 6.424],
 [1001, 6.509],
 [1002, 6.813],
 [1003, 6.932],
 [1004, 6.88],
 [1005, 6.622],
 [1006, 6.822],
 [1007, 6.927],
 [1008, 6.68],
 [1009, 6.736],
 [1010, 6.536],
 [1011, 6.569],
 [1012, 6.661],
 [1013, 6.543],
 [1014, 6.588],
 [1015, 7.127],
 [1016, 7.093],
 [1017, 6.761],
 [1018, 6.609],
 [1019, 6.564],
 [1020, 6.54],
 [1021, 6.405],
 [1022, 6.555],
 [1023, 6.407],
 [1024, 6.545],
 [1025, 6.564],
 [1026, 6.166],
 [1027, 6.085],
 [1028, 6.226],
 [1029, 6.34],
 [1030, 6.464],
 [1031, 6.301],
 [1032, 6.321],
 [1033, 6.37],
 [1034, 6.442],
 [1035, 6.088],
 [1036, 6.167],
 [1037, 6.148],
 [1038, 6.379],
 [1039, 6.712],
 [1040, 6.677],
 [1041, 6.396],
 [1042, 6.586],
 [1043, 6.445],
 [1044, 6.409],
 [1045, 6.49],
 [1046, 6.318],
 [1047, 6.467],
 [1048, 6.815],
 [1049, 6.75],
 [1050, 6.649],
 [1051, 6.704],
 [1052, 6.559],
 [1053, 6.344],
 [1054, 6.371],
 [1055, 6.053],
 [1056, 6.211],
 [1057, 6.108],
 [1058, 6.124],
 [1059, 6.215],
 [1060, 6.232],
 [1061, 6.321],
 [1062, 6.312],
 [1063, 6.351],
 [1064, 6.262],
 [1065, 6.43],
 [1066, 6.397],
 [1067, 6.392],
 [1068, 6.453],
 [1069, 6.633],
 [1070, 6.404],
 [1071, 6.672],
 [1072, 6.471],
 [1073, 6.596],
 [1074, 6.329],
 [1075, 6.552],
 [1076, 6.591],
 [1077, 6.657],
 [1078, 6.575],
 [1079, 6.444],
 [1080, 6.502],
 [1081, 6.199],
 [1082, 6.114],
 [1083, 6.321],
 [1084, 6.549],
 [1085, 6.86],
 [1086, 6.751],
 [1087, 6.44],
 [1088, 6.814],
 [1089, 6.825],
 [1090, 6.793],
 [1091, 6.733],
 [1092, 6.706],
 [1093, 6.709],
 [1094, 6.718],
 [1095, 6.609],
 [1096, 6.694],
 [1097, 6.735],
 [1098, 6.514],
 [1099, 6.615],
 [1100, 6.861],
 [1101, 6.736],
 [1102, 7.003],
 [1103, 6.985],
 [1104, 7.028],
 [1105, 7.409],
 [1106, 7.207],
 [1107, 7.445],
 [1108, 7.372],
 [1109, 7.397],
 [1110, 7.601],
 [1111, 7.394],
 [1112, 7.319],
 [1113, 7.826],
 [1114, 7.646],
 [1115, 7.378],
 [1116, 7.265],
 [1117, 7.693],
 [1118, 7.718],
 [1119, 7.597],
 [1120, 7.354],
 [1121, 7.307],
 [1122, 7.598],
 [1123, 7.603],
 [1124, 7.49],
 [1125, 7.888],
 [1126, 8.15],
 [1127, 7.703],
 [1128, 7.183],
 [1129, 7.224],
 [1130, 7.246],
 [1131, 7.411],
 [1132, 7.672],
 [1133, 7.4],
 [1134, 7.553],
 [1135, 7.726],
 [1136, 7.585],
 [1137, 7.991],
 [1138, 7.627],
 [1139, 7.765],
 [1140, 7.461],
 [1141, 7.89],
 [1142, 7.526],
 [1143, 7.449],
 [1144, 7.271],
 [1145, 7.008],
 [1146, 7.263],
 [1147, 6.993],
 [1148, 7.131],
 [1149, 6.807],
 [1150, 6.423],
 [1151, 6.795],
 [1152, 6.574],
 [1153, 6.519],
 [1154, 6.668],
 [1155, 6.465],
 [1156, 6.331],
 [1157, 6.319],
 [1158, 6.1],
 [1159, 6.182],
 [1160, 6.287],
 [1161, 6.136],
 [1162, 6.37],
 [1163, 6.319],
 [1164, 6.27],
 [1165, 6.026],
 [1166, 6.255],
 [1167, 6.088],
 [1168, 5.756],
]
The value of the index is 7.34 K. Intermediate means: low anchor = 7.42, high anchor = 6.8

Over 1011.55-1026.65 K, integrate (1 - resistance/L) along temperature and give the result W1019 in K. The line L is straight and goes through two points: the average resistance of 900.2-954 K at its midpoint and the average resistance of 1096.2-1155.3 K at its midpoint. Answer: 1.3 K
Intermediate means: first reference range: 7.19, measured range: 6.6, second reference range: 7.3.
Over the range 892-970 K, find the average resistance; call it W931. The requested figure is 7.01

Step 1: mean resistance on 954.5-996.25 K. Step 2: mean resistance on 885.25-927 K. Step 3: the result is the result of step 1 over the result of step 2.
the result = 0.7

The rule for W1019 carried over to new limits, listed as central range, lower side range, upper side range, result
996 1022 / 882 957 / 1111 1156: 2.3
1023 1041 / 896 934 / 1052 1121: 1.6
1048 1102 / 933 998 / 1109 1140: 4.1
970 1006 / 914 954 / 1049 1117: 8.4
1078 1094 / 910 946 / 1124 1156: 1.6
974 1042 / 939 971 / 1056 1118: 6.1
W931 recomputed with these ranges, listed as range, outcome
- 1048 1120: 6.74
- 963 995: 5.17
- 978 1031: 5.87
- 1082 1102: 6.68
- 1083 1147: 7.25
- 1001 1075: 6.49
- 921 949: 7.33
